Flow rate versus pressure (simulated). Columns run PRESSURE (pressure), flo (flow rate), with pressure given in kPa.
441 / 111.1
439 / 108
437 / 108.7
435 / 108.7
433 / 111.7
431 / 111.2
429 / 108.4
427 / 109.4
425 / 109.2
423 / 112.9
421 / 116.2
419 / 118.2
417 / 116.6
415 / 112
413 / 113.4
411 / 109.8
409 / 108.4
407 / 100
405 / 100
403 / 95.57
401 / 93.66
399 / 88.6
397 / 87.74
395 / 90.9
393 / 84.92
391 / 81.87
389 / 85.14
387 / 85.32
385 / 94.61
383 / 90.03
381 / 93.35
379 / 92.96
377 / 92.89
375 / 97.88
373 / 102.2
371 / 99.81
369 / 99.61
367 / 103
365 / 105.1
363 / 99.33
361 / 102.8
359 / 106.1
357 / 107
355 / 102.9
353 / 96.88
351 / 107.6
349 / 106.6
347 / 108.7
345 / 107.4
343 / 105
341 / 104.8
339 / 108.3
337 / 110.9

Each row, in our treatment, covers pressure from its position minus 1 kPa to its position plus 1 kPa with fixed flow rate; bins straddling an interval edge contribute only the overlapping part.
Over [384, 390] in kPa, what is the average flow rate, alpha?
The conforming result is 88.4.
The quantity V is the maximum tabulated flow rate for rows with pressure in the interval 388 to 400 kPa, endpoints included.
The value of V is 90.9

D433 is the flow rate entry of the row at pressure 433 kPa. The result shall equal 111.7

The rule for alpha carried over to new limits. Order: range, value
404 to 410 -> 103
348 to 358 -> 104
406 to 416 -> 109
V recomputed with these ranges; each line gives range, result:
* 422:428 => 112.9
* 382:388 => 94.61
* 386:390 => 85.32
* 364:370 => 105.1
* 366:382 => 103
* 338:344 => 108.3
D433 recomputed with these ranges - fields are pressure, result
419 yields 118.2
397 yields 87.74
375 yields 97.88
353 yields 96.88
